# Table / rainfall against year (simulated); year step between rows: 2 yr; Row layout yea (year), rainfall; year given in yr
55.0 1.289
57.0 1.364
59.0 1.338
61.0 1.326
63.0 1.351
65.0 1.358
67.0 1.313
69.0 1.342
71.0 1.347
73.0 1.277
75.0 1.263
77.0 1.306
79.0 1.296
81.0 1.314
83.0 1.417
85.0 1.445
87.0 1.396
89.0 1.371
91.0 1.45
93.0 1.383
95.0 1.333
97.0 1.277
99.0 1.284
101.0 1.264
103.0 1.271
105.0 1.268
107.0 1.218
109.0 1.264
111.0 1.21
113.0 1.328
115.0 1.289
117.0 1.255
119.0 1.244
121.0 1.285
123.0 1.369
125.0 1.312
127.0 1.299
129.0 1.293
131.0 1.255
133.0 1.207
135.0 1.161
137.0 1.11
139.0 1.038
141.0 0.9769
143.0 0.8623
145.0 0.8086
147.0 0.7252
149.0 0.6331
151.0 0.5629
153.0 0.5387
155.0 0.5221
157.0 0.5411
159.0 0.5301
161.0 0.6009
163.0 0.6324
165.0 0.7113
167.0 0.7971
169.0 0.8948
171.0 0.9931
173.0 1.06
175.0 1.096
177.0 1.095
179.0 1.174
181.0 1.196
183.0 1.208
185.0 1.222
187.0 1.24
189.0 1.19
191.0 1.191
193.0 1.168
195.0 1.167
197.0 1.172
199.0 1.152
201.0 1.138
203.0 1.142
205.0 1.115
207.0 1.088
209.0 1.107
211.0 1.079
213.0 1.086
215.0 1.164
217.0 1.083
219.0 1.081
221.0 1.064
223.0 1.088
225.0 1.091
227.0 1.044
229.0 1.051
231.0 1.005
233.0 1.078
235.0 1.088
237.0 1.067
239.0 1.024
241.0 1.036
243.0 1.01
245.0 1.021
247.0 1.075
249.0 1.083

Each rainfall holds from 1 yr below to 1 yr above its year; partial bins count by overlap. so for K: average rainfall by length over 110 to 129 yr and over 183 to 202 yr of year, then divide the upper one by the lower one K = 0.92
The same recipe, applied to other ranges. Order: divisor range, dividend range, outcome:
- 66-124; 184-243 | 0.84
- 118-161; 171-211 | 1.20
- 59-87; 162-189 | 0.77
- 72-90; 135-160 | 0.56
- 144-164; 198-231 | 1.80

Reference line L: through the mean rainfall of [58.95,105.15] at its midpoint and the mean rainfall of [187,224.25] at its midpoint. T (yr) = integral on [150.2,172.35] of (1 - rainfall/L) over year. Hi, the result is 9.7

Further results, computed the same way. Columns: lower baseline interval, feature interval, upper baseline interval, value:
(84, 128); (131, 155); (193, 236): 7.07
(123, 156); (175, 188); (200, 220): -1.60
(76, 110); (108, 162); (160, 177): 3.96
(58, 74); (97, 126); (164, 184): -1.82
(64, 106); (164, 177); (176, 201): 2.88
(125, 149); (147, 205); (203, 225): 7.12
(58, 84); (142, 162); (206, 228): 9.42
